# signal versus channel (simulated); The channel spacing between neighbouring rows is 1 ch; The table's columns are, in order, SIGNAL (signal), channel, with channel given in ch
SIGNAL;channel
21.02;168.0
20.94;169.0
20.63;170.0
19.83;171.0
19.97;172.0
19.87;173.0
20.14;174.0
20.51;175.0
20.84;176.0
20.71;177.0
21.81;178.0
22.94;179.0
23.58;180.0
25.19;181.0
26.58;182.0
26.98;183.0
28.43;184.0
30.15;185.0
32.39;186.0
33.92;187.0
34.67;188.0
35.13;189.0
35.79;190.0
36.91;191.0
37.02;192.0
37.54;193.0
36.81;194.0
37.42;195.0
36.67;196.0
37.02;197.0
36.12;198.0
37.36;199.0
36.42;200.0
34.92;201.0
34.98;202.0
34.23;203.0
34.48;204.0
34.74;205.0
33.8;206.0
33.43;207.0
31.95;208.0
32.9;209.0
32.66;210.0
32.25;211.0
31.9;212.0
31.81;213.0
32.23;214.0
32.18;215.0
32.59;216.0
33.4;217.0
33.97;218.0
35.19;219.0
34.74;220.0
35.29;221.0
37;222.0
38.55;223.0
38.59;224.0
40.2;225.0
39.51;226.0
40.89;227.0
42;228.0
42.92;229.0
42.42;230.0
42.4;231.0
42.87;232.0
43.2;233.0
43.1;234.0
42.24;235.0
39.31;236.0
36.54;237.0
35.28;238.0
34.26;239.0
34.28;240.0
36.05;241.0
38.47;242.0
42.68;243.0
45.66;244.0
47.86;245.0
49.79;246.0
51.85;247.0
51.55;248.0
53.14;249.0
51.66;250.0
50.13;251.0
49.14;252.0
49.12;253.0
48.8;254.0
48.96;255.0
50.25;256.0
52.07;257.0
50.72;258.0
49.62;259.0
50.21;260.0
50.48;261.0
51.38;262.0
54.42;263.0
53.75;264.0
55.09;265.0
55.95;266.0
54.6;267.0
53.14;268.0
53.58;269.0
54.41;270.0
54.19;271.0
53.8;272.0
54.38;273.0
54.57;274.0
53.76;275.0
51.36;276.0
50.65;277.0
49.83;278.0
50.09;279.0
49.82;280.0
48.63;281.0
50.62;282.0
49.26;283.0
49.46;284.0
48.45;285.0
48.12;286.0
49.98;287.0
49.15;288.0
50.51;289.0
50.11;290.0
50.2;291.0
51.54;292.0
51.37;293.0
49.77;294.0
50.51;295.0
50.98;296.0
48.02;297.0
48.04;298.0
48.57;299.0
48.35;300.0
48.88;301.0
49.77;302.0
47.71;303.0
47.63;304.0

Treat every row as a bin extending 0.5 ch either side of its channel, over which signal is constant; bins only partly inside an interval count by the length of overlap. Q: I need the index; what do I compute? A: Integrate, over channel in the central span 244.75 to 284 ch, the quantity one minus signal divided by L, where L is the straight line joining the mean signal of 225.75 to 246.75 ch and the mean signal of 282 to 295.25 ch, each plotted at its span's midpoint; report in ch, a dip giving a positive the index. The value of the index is -5.0 ch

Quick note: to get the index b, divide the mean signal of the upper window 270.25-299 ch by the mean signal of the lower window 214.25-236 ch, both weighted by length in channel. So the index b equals 1.31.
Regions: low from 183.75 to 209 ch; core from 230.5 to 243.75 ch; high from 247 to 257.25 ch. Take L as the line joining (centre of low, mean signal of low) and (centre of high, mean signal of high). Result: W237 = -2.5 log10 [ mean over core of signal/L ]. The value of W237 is 0.17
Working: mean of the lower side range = 34.9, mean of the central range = 39.4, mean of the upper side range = 50.5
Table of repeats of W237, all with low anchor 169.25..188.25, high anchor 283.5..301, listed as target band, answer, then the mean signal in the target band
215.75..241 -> -0.088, 38.4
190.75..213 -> -0.186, 35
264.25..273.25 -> -0.220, 54.3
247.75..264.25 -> -0.219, 50.9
